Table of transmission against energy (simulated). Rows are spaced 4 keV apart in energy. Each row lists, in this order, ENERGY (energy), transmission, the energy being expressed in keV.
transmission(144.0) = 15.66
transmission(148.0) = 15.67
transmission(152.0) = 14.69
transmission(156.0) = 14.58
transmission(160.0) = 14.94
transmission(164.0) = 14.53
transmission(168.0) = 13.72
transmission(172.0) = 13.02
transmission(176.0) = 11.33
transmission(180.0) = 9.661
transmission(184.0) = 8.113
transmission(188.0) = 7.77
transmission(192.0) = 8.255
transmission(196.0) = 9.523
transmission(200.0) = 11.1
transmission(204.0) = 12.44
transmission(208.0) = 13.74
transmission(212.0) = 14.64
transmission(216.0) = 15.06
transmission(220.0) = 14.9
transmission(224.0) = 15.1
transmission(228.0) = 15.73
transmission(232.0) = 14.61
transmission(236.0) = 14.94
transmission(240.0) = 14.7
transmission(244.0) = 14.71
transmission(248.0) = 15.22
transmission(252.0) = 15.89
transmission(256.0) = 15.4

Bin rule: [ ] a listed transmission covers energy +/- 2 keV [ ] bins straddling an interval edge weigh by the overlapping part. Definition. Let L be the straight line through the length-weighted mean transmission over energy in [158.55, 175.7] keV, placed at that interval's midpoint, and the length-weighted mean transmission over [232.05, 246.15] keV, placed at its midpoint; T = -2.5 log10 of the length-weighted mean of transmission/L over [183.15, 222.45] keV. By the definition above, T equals 0.218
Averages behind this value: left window 13.8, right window 14.8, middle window 11.7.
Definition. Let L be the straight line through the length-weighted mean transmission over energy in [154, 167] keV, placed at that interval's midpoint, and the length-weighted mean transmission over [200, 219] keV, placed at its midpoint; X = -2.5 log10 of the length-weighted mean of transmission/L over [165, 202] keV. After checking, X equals 0.34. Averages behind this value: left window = 14.6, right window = 13.7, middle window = 10.4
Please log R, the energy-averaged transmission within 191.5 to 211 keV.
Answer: 11.4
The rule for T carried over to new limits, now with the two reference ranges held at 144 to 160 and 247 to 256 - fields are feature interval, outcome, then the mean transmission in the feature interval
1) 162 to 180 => 0.19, 12.8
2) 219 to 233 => 0.02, 15.1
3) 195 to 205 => 0.36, 11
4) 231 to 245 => 0.05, 14.8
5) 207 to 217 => 0.06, 14.5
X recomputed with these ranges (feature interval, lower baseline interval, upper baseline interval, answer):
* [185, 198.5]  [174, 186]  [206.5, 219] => 0.31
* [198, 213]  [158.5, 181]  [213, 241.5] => 0.11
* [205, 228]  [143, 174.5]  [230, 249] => 0.00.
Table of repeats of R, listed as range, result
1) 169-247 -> 12.6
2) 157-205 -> 11.2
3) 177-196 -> 8.71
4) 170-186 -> 10.5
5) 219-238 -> 15.1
